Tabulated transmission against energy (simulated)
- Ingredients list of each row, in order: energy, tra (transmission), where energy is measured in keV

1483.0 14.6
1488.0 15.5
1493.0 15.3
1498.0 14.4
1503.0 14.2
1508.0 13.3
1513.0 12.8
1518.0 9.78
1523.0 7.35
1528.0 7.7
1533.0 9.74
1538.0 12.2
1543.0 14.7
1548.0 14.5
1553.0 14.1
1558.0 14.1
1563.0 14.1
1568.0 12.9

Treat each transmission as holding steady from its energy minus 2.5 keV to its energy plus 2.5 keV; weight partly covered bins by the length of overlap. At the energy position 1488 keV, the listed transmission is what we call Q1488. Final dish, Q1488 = 15.5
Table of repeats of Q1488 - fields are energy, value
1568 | 12.9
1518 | 9.78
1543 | 14.7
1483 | 14.6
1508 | 13.3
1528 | 7.7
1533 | 9.74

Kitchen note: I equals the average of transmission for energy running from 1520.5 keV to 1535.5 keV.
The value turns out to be 8.26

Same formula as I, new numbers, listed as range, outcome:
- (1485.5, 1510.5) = 14.5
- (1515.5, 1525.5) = 8.57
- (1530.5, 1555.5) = 13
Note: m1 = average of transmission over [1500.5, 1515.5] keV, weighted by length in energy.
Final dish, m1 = 13.4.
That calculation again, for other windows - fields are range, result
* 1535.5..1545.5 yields 13.4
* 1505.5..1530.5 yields 10.2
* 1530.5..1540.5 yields 11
